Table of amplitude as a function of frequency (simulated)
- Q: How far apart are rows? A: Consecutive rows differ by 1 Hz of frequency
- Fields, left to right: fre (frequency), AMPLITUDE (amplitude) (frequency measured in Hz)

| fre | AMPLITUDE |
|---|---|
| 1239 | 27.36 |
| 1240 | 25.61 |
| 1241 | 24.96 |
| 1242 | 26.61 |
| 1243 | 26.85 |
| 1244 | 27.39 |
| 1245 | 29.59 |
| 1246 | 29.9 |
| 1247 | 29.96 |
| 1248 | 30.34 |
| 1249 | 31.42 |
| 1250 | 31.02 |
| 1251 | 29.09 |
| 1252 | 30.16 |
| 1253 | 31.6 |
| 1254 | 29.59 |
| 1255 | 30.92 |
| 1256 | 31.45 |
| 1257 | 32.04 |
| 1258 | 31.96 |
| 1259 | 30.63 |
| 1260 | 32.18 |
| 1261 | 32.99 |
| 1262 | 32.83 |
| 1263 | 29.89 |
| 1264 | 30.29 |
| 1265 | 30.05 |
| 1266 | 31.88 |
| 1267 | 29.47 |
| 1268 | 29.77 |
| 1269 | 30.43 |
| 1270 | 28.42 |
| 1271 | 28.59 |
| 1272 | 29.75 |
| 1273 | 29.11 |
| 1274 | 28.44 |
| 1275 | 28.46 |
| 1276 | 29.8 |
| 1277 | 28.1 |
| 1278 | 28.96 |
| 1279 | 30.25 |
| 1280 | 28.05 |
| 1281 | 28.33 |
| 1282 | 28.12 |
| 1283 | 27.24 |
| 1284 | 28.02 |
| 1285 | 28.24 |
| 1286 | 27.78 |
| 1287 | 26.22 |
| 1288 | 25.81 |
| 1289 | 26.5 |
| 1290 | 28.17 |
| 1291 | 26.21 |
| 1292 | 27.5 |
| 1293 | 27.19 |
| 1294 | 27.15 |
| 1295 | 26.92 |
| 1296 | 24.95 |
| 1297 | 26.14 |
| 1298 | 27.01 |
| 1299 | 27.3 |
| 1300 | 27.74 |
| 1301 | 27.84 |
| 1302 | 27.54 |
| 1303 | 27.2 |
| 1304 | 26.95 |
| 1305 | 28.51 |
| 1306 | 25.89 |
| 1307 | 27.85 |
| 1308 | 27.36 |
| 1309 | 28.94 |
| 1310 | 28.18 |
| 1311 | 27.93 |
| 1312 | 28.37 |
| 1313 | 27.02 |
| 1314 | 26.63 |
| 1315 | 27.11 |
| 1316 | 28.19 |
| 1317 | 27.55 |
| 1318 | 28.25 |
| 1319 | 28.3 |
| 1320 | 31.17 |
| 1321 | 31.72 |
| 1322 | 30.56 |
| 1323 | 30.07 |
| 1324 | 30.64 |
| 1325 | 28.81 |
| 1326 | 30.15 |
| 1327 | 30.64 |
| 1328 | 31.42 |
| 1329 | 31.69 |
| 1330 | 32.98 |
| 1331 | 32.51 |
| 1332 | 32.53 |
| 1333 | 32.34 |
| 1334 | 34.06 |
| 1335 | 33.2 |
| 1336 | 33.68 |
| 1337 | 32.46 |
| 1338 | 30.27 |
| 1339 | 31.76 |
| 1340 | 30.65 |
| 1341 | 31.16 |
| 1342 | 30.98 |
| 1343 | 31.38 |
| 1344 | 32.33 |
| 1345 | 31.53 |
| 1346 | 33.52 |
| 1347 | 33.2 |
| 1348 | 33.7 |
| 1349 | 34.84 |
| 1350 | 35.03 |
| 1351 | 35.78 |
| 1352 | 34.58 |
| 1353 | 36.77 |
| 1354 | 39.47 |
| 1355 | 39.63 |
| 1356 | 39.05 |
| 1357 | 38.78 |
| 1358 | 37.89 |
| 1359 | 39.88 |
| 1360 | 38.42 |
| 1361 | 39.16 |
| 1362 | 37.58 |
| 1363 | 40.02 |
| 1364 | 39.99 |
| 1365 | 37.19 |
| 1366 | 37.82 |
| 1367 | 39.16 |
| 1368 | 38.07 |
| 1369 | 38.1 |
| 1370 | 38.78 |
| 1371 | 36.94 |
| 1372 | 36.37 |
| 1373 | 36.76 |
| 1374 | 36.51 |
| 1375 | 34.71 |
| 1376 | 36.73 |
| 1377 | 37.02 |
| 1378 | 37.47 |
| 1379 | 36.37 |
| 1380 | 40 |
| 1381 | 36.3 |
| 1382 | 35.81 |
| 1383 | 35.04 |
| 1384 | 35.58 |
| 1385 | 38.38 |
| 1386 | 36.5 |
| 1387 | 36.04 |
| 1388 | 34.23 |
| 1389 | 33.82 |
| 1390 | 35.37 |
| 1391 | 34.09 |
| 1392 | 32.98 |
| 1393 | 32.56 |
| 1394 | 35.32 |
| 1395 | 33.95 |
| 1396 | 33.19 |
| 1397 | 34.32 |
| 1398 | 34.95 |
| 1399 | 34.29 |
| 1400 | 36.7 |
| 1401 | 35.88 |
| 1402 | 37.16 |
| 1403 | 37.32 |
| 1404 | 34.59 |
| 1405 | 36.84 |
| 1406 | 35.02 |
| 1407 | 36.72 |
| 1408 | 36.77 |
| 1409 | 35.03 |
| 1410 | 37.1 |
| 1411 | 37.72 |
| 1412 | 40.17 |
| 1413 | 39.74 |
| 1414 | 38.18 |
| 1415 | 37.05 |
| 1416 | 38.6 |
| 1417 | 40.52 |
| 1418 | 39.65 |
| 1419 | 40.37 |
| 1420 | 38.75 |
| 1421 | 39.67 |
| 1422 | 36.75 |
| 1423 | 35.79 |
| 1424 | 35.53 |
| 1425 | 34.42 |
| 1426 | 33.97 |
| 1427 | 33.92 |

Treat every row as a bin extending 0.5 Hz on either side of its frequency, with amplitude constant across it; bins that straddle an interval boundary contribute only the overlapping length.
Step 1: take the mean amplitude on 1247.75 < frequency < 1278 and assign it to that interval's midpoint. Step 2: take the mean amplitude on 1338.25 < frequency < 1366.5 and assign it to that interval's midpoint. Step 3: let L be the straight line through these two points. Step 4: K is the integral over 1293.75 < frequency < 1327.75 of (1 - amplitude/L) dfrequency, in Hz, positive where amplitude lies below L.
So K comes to 5.2 Hz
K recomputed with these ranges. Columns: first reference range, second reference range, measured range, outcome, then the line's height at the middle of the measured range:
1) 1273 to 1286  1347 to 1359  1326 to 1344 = 1.5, 34.8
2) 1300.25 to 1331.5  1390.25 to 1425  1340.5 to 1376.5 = -4.4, 32.5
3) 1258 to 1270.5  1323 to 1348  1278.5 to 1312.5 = 4.1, 31.2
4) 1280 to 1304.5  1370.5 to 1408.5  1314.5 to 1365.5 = -3.2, 31.4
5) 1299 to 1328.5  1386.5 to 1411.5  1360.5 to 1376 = -2.3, 32.9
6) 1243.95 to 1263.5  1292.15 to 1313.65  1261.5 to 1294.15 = 0.5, 29.1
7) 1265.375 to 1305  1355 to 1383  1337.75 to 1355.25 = 0.8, 35.2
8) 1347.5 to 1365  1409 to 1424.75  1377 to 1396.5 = 1.3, 37.9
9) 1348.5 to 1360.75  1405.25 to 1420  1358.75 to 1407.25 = 1.7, 37.8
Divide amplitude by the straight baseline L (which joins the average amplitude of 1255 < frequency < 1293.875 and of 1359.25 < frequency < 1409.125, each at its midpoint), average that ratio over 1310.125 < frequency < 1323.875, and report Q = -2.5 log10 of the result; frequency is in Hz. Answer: 0.12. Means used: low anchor 29.2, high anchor 36.4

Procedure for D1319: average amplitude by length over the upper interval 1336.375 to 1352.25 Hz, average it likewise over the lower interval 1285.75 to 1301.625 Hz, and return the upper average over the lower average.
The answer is 1.22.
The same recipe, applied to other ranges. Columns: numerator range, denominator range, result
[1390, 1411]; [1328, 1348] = 1.09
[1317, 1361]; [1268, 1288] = 1.16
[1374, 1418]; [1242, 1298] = 1.25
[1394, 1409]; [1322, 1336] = 1.12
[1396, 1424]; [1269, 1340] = 1.29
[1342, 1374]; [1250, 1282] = 1.22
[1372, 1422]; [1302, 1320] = 1.31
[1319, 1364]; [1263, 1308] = 1.21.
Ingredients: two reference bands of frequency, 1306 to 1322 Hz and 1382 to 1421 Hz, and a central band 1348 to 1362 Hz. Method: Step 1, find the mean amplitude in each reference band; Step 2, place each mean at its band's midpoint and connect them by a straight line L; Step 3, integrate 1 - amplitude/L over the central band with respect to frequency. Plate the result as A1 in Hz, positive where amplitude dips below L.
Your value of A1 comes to -2.4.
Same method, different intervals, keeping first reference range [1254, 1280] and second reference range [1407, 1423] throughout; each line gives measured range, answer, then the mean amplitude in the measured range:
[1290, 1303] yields 2.0 Hz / 27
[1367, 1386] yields -0.4 Hz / 37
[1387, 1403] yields 1.1 Hz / 34.7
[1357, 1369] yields -1.1 Hz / 38.6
